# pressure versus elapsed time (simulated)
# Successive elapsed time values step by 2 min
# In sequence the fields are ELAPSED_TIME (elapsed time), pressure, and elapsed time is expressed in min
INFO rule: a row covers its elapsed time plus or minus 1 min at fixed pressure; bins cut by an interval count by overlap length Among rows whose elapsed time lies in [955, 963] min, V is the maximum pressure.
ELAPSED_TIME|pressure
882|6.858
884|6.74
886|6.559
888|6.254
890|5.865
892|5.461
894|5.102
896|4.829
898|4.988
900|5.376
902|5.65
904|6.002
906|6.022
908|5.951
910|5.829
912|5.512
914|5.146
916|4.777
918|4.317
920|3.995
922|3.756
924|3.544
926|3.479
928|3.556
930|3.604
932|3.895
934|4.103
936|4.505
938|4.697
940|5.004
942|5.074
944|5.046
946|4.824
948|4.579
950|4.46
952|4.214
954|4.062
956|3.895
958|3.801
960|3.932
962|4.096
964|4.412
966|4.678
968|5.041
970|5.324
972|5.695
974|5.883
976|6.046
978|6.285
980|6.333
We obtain 4.096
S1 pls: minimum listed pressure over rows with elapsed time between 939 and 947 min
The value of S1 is 4.824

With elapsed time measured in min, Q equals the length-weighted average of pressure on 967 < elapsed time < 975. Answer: 5.49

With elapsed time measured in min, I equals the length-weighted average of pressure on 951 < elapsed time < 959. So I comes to 3.99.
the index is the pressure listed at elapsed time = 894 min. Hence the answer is 5.102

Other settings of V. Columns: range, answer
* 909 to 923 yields 5.829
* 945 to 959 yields 4.824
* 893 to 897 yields 5.102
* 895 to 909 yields 6.022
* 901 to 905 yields 6.002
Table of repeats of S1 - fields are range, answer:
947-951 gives 4.46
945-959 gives 3.801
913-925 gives 3.544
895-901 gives 4.829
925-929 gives 3.479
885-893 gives 5.461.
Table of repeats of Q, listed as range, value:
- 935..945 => 4.87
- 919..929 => 3.67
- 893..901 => 5.07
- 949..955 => 4.25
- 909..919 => 5.12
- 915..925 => 4.08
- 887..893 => 5.86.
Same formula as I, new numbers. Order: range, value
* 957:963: 3.94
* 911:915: 5.33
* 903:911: 5.95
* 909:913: 5.67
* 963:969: 4.71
